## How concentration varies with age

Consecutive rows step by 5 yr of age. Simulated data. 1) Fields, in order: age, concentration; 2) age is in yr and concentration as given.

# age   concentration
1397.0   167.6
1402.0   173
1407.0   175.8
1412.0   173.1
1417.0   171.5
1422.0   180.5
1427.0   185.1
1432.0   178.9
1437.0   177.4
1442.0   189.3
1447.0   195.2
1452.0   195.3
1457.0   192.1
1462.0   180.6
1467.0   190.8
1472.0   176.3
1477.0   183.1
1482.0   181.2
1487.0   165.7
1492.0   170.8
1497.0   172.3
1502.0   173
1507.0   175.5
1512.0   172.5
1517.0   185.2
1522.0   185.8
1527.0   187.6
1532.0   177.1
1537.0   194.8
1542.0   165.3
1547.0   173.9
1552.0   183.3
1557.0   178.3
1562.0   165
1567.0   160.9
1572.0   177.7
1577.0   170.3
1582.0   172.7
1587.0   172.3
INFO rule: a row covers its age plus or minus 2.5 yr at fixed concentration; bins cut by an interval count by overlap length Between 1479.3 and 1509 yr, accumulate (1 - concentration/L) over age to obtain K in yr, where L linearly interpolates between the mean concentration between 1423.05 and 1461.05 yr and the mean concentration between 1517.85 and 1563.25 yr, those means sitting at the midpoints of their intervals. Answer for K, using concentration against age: 1.6 yr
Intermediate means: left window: 187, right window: 180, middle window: 173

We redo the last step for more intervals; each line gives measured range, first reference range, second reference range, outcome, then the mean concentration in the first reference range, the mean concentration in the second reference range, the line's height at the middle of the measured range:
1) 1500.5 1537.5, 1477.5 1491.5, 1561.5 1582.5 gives -1.82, 174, 169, 172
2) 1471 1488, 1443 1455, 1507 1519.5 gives 0.83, 194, 178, 187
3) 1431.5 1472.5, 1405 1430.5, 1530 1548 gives -2.20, 177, 178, 178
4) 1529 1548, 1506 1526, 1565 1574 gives -0.26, 181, 169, 176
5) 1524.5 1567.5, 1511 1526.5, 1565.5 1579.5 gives -0.11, 183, 170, 176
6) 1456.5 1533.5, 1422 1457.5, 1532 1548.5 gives 1.27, 187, 178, 182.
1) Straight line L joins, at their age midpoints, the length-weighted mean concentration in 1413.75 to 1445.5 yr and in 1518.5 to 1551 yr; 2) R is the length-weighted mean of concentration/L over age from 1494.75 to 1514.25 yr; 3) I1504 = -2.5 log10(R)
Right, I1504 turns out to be 0.05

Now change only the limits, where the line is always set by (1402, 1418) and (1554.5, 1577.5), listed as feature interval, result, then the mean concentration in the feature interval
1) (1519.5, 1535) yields -0.08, 184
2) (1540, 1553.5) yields -0.02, 174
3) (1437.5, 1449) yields -0.10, 190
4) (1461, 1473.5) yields -0.07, 183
